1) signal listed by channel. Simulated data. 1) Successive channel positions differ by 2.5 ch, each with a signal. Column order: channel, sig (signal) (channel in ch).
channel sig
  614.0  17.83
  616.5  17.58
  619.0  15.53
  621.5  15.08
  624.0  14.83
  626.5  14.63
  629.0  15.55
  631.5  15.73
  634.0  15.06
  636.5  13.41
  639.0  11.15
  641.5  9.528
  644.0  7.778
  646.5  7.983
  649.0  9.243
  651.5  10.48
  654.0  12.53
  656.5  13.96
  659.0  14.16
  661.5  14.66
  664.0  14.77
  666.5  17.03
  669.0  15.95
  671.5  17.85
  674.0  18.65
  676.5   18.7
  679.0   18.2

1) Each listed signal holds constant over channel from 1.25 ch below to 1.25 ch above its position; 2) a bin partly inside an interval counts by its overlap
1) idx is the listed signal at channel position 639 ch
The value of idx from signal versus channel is 11.15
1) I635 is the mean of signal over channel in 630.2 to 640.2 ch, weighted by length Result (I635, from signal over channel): 13.9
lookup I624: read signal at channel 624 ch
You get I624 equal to 14.83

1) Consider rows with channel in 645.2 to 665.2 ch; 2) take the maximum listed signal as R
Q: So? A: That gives 14.77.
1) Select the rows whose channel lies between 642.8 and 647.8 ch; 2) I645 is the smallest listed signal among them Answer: 7.778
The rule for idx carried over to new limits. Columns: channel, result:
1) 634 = 15.06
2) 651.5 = 10.48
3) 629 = 15.55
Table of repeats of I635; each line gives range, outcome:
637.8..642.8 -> 10.3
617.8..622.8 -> 15.3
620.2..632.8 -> 15.2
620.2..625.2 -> 15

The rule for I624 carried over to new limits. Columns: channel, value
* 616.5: 17.58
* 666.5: 17.03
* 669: 15.95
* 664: 14.77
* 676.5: 18.7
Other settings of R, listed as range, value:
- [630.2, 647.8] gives 15.73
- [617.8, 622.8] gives 15.53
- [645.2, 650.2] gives 9.243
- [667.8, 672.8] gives 17.85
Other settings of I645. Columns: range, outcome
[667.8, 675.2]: 15.95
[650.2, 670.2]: 10.48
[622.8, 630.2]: 14.63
